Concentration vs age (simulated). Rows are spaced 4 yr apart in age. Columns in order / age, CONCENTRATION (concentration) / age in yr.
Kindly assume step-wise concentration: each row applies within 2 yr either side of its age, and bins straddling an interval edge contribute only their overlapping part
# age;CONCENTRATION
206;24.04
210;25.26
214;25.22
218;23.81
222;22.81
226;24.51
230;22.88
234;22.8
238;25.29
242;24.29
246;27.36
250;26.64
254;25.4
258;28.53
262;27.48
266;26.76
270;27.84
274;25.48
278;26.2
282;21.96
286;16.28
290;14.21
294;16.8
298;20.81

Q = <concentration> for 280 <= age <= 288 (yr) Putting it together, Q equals 19.1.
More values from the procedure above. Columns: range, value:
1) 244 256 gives 26.5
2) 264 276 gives 26.7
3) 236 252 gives 25.9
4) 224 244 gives 24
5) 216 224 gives 23.3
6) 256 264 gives 28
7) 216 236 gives 23.4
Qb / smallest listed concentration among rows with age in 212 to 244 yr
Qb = 22.8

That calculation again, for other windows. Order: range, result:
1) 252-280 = 25.4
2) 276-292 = 14.21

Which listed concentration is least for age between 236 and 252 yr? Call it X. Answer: 24.29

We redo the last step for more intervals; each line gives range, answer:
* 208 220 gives 23.81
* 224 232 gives 22.88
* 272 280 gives 25.48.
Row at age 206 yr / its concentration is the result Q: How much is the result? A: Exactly 24.04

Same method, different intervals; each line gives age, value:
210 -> 25.26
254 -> 25.4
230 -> 22.88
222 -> 22.81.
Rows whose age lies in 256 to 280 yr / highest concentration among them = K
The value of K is 28.53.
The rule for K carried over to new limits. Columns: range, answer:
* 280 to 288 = 21.96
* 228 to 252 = 27.36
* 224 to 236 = 24.51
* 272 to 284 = 26.2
